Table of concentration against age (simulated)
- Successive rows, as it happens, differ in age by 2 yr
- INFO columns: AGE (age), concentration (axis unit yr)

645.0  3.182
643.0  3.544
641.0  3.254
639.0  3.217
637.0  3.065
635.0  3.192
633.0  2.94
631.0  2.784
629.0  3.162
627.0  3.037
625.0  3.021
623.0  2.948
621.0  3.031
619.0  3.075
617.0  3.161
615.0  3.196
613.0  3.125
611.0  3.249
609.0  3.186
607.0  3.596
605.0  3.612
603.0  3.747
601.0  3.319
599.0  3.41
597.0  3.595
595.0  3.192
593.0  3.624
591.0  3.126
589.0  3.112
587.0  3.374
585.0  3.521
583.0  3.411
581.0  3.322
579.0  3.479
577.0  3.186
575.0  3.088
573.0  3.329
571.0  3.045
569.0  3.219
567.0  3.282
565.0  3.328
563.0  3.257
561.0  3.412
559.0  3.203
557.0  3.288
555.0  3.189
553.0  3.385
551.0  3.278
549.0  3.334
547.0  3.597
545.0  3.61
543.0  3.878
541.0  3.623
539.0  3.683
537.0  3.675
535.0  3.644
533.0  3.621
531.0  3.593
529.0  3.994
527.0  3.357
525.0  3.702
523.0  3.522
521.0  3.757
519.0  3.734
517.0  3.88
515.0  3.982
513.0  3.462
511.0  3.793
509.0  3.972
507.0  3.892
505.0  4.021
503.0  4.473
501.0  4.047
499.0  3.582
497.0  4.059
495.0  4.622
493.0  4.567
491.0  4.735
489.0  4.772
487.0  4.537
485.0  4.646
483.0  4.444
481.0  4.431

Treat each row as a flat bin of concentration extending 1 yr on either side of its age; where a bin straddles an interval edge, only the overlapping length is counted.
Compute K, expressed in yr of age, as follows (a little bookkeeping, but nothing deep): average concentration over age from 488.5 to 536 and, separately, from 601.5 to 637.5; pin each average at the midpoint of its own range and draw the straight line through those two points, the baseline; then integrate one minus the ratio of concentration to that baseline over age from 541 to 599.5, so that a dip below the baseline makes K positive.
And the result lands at 2.9 yr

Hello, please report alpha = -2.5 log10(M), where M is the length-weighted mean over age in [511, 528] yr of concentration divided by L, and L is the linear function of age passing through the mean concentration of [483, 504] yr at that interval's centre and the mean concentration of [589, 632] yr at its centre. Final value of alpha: 0.13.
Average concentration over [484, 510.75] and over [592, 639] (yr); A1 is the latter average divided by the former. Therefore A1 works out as 0.8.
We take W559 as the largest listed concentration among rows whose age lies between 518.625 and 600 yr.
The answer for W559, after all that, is 3.994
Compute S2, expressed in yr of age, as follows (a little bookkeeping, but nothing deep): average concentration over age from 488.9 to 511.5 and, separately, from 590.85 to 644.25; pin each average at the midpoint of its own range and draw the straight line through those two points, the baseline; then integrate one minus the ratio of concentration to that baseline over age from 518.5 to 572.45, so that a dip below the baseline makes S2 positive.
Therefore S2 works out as 4.9 yr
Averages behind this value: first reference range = 4.2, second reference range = 3.24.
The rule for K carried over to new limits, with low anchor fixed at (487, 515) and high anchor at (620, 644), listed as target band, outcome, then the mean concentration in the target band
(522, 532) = 0.8 yr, 3.63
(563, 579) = 1.6 yr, 3.23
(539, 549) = 0.4 yr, 3.64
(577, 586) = 0.3 yr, 3.41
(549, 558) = 1.1 yr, 3.29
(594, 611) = -0.5 yr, 3.44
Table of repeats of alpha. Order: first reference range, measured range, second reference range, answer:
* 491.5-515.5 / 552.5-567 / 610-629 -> 0.09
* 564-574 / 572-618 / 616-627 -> -0.07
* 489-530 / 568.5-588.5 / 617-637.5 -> 0.04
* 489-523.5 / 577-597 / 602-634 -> 0.02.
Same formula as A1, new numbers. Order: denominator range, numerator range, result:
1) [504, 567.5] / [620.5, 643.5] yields 0.86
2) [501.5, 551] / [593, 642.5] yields 0.86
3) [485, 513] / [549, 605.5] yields 0.79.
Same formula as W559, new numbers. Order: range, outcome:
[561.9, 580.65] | 3.479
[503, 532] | 4.473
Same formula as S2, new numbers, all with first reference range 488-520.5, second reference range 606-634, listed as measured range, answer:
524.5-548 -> 0.96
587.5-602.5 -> -0.16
